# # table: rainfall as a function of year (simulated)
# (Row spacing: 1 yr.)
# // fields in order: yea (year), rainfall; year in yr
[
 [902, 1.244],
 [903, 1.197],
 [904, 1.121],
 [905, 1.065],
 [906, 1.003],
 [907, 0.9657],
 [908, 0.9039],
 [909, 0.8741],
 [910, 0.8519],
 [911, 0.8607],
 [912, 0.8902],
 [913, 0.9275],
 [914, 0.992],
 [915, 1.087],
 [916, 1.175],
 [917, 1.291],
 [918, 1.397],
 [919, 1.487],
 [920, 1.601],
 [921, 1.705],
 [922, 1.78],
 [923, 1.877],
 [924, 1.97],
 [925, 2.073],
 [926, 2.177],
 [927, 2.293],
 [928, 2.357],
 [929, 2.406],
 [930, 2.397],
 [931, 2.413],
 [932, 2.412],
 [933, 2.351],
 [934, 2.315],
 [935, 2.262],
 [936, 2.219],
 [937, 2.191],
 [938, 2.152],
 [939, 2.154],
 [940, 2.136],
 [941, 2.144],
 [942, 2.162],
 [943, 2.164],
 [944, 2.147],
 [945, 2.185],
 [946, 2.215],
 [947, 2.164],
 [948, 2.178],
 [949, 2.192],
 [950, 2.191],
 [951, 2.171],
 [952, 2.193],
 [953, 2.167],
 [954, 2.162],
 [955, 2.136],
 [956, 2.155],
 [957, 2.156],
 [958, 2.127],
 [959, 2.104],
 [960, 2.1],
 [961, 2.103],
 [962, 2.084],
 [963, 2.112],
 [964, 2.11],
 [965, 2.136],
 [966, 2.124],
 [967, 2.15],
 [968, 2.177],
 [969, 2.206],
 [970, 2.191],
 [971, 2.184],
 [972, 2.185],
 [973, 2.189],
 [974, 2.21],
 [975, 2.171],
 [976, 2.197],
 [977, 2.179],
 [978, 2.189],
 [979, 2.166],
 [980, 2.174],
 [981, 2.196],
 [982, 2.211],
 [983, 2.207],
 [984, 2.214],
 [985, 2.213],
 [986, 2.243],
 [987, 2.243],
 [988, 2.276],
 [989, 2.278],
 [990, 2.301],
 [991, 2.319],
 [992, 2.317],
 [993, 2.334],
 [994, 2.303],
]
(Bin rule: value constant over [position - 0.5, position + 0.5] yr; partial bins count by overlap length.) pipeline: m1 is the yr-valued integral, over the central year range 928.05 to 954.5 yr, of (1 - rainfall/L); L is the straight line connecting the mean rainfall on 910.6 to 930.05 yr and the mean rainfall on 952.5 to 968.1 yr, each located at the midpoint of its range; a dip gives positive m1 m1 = -4.9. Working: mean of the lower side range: 1.62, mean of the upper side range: 2.13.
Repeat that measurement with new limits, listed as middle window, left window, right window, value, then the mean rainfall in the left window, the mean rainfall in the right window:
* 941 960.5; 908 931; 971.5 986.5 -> -2.72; 1.57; 2.2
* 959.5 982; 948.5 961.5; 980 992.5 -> 0.39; 2.15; 2.25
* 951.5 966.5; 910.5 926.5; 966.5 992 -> -1.32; 1.46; 2.21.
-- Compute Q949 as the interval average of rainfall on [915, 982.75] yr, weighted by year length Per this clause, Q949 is 2.1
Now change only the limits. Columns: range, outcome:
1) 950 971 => 2.15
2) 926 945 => 2.26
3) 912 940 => 1.89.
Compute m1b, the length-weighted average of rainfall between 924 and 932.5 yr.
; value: 2.3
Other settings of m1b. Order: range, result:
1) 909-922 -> 1.2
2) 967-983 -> 2.19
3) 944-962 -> 2.16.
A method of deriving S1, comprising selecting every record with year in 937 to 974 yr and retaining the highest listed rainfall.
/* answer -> 2.215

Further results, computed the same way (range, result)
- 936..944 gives 2.219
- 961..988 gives 2.276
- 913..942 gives 2.413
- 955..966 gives 2.156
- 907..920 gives 1.601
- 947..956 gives 2.193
